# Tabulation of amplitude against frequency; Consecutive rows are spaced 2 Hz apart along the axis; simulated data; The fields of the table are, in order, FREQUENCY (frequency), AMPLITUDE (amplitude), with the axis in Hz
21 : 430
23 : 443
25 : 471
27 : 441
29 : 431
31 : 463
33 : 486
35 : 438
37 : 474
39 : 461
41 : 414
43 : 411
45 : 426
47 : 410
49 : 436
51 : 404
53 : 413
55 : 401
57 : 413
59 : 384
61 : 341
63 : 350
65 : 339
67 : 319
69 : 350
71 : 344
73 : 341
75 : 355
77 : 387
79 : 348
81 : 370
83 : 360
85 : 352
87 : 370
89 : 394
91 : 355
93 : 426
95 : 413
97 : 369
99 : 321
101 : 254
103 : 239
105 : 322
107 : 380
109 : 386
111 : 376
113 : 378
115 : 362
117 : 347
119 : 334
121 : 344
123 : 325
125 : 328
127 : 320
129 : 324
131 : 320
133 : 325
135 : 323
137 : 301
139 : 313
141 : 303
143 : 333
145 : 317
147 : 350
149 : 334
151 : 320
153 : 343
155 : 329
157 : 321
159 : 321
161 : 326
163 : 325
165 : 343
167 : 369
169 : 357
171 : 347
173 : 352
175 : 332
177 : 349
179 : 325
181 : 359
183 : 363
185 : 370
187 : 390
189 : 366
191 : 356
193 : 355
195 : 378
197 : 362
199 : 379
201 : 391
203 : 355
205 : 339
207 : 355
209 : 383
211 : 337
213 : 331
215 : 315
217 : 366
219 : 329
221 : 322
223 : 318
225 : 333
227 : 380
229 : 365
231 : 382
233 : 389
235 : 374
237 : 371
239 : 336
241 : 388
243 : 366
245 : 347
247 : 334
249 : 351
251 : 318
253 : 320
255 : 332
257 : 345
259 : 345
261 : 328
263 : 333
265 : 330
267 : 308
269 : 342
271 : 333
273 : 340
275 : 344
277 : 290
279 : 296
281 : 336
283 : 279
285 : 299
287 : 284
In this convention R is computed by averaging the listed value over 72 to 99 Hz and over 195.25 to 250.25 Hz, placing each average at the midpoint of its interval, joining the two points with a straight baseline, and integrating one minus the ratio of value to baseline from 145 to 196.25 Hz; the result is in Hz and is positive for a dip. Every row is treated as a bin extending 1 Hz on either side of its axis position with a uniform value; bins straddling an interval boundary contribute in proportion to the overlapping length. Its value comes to 2.1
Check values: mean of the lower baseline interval 370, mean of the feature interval 347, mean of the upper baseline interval 356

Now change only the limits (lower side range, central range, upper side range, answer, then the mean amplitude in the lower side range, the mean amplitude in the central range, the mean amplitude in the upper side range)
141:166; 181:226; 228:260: -1.54 Hz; 329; 354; 354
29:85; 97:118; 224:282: 2.36 Hz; 394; 338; 343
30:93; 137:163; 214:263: 3.14 Hz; 391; 325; 348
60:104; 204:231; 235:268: -0.17 Hz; 350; 345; 342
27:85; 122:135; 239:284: 1.72 Hz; 395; 324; 332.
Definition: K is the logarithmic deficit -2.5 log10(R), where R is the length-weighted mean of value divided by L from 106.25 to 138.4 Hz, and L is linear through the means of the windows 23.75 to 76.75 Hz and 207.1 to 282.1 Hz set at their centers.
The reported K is 0.12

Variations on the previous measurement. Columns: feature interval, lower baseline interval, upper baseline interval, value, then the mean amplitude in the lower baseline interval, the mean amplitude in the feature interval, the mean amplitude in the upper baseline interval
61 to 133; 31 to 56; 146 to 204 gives 0.15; 432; 348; 351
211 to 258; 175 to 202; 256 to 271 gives -0.01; 364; 348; 333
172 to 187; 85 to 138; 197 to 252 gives -0.01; 344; 353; 354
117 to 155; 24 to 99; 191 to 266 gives 0.15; 395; 326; 351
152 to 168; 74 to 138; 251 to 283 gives 0.02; 347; 335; 326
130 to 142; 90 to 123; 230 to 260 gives 0.12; 350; 314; 353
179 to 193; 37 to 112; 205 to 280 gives -0.03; 373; 363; 343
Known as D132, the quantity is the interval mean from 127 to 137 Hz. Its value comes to 320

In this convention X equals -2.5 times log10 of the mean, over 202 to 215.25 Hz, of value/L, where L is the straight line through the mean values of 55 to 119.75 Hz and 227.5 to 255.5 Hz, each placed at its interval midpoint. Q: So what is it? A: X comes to 0.03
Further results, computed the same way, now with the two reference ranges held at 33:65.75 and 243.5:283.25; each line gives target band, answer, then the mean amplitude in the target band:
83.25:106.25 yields 0.13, 348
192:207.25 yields -0.04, 365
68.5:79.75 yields 0.13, 354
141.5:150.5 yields 0.13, 331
